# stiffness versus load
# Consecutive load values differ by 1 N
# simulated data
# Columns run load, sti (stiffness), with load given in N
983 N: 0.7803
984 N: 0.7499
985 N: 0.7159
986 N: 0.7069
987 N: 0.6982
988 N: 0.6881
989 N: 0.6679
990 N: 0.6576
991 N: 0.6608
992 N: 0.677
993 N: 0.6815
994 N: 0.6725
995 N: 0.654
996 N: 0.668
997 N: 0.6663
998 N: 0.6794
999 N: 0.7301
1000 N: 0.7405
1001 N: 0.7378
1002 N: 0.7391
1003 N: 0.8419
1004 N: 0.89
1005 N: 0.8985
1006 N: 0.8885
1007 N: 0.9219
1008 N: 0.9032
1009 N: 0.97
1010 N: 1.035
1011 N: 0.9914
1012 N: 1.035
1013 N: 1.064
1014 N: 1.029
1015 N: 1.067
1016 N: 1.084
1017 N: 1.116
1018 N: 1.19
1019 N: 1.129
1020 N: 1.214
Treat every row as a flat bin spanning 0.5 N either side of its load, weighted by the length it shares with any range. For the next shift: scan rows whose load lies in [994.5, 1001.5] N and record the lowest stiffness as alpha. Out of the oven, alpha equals 0.654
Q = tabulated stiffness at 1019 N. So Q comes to 1.129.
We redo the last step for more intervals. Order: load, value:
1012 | 1.035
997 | 0.6663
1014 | 1.029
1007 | 0.9219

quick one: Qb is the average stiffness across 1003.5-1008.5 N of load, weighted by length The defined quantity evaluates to 0.9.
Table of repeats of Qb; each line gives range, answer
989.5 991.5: 0.659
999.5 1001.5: 0.739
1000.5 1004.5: 0.802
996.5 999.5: 0.692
